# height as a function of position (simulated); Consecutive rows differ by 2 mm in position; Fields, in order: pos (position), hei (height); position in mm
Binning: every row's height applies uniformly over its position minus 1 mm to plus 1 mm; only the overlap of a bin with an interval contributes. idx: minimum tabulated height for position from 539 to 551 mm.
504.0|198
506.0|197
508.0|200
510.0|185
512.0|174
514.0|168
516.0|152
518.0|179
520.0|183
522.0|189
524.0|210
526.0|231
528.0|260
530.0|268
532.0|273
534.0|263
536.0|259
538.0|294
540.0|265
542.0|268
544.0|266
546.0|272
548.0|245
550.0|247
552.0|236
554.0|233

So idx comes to 245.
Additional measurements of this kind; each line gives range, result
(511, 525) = 152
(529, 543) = 259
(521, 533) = 189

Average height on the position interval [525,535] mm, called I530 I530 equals 259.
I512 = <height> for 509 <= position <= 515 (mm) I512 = 176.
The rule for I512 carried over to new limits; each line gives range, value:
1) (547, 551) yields 246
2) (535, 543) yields 272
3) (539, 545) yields 266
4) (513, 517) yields 160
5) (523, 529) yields 234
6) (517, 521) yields 181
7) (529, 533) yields 270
